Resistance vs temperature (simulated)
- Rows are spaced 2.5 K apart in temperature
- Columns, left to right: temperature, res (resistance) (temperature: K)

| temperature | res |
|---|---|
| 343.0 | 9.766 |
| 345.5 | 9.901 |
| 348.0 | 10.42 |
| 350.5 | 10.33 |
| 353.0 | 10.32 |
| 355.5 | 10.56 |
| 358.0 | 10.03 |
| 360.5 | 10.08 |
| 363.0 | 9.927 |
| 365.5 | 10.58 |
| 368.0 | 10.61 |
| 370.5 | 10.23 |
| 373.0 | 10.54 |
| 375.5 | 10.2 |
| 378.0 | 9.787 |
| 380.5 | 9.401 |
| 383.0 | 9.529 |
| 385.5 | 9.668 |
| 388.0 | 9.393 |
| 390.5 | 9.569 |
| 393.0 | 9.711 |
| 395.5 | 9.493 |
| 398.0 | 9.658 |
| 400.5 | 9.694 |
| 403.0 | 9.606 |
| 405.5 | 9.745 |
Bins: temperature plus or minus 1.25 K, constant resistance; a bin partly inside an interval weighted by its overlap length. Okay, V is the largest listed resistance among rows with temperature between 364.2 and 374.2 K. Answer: 10.61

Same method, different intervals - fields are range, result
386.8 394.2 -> 9.711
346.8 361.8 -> 10.56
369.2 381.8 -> 10.54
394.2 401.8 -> 9.694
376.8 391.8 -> 9.787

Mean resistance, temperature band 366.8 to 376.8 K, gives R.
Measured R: 10.4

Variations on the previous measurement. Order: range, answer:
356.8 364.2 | 10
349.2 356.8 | 10.4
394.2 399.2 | 9.58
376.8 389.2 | 9.56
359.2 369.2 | 10.3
